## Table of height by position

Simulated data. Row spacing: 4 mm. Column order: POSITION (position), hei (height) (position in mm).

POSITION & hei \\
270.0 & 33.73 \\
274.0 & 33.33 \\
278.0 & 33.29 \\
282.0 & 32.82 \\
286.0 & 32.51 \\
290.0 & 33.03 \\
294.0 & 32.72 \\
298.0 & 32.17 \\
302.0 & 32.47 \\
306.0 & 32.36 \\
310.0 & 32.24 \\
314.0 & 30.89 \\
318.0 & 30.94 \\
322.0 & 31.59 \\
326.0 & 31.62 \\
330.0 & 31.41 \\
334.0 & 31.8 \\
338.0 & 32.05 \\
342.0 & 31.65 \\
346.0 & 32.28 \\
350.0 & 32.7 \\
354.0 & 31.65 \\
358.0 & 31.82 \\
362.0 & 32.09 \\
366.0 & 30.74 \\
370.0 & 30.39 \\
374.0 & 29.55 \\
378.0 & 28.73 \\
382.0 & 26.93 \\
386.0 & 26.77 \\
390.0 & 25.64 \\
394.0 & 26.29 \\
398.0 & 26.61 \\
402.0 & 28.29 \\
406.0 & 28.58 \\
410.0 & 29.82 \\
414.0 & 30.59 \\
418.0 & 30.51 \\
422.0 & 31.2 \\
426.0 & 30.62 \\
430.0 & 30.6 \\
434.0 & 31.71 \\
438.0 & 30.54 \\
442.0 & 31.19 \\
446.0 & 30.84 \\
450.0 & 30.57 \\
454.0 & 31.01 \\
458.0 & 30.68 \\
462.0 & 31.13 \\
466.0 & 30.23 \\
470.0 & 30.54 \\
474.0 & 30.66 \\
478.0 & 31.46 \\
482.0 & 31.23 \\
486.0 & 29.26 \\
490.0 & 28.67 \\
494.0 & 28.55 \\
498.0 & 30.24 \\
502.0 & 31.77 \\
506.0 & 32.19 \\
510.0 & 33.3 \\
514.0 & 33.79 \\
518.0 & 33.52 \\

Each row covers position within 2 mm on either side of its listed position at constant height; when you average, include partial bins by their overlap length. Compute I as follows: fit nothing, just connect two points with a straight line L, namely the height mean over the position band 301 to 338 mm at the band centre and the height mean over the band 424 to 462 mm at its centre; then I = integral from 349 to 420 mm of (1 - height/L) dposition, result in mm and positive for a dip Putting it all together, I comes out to 4.5 mm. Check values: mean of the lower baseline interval 31.7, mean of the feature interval 29.3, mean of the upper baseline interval 30.9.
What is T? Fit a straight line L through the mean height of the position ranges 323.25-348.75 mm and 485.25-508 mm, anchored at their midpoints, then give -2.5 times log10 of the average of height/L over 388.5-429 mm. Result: 0.078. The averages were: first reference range 31.8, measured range 28.9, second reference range 30.2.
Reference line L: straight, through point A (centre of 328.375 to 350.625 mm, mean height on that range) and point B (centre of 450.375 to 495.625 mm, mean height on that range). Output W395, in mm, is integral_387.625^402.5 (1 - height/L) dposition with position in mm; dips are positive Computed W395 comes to 2.2 mm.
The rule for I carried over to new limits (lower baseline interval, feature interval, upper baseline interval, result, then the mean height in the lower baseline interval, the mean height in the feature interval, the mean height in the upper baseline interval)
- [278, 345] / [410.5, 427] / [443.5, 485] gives 0.28 mm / 32.1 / 30.7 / 30.8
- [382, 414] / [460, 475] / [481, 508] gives -0.58 mm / 27.6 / 30.6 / 30.2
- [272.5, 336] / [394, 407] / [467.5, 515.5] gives 1.65 mm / 32.2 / 27.5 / 30.9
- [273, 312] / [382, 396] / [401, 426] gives 1.92 mm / 32.7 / 26.3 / 30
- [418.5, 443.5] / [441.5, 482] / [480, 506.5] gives -0.37 mm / 30.9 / 30.8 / 30.2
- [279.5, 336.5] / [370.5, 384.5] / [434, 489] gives 1.29 mm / 32.1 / 28.6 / 30.7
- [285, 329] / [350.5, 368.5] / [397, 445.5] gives -0.28 mm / 32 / 31.6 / 30.1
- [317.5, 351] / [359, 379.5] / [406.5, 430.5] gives 0.54 mm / 31.8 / 30.4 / 30.4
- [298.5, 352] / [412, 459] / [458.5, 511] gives 0.28 mm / 31.9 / 30.8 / 30.7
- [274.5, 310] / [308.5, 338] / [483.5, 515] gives 0.80 mm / 32.7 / 31.5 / 30.9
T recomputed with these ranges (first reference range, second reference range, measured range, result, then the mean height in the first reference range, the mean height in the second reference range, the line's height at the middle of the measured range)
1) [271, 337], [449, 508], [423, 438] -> 0.00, 32.2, 30.5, 31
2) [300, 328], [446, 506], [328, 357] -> -0.01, 31.7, 30.5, 31.5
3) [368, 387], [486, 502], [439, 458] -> -0.06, 28.6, 29.5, 29.1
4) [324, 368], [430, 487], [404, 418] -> 0.05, 31.8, 30.8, 31.2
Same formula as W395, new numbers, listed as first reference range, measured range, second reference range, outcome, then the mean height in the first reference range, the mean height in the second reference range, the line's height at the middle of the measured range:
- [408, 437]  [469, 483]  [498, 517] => 0.4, 30.7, 32.5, 31.9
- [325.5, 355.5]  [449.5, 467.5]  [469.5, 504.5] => -0.1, 31.9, 30.3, 30.6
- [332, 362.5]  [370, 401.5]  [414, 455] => 4.0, 32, 30.9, 31.5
